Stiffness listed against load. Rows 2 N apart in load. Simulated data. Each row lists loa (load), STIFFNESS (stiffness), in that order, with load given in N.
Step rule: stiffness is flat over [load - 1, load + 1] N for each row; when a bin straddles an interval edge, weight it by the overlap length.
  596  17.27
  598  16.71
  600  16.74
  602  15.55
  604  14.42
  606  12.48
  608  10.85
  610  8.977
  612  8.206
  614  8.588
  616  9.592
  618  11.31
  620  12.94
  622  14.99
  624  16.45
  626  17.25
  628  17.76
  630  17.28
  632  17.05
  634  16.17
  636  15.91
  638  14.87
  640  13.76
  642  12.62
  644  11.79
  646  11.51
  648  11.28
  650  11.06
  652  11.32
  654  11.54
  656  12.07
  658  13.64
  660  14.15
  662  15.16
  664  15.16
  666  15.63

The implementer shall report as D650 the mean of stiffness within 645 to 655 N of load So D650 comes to 11.3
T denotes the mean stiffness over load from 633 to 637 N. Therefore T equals 16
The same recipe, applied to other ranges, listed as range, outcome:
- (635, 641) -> 14.8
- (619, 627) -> 15.4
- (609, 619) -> 9.33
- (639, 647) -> 12.4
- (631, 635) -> 16.6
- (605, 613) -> 10.1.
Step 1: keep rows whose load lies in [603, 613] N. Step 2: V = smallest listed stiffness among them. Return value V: 8.206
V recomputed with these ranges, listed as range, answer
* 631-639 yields 14.87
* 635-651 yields 11.06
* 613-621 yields 8.588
